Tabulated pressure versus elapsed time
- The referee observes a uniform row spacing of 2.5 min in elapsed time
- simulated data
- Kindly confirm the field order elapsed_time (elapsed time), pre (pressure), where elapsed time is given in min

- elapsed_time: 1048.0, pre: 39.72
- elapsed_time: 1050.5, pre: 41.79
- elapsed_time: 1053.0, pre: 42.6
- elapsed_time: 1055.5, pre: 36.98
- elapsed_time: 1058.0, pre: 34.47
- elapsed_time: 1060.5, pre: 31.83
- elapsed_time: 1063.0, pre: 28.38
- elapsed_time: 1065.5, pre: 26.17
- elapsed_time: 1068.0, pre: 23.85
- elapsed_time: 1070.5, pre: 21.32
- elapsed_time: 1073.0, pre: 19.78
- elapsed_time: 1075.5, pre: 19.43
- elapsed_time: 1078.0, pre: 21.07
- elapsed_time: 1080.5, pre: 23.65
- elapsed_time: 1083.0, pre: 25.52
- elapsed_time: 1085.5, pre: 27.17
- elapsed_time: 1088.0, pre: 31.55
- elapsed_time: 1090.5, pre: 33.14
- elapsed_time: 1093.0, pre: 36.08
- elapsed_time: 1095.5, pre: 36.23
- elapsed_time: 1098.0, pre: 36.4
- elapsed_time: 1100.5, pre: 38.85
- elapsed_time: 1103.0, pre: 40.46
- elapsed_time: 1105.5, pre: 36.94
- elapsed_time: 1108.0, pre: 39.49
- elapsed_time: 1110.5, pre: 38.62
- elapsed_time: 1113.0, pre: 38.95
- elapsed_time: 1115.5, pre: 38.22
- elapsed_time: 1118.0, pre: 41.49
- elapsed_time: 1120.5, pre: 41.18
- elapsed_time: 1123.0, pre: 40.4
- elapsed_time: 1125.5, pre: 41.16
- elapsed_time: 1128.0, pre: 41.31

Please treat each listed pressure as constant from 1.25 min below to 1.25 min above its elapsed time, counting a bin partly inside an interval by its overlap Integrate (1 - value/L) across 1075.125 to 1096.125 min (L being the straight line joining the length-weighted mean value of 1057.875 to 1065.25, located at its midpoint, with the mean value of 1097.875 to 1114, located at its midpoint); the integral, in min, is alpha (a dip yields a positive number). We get 4.04 min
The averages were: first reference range 30.4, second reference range 38.7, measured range 28.3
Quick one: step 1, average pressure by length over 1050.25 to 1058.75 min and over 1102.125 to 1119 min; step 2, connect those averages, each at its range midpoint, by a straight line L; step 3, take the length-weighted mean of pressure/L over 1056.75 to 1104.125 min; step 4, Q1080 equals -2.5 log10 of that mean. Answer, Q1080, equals 0.31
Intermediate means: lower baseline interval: 38.9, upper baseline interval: 39.1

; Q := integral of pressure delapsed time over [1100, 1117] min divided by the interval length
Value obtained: 38.8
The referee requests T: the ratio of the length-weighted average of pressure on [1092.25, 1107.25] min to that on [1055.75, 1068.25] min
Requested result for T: 1.25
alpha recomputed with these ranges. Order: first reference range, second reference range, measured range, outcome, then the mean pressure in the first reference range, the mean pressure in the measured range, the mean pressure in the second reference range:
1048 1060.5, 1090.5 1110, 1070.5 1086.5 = 6.5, 38.3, 22.6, 37.5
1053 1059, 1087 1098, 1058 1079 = 6.8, 37.2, 24.6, 34.6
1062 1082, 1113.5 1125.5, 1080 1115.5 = -2.7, 22.9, 34.9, 40.3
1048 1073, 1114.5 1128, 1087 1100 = 0.6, 31.7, 35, 40.6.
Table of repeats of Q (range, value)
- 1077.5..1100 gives 30.7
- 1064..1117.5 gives 31.2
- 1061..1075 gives 24.1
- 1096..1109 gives 38.3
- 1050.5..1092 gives 28.4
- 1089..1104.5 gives 36.8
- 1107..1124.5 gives 39.8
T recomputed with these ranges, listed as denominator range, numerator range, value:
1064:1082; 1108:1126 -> 1.79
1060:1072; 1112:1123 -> 1.55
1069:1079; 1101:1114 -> 1.90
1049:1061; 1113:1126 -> 1.06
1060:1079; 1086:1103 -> 1.49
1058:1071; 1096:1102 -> 1.37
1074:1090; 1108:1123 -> 1.59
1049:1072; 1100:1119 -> 1.23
